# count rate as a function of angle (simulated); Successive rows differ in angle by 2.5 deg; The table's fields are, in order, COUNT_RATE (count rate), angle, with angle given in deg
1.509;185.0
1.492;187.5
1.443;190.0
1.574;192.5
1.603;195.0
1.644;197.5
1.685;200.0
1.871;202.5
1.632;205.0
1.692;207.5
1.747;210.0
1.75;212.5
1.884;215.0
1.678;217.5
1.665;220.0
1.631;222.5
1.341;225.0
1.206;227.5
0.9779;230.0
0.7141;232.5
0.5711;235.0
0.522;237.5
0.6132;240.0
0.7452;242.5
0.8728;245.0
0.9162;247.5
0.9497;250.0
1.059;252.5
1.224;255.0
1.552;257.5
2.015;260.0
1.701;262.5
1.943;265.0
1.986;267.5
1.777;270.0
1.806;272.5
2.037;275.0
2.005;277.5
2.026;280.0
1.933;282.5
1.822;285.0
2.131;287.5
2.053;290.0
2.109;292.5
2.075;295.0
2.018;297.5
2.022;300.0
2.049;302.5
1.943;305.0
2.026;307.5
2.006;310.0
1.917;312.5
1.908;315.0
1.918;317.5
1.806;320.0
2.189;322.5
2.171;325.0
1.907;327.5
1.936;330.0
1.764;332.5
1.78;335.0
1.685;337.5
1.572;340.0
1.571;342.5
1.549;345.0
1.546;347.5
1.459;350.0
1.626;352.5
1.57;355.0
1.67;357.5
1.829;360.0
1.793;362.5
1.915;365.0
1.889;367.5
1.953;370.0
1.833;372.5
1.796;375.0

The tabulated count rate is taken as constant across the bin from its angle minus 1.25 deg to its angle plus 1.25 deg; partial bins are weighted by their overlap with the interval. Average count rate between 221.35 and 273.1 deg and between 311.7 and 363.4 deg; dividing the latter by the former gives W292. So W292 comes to 1.43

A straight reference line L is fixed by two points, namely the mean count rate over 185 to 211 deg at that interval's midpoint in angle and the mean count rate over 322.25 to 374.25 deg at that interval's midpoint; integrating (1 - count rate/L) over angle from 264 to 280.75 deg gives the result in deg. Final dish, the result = -2.4 deg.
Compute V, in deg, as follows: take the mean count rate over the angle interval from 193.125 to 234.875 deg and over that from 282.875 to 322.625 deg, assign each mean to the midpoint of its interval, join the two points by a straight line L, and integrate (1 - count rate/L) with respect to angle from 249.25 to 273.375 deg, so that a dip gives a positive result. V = 2.3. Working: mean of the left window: 1.52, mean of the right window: 1.99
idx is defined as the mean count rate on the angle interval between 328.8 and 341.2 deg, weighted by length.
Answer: 1.75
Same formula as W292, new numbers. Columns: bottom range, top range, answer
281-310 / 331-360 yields 0.81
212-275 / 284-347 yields 1.44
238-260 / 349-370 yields 1.68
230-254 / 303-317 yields 2.49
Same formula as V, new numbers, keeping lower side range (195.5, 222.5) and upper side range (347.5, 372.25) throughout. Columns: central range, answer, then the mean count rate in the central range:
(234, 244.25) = 6.5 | 0.627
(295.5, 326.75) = -4.8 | 2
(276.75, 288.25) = -1.7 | 1.98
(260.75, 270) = -0.8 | 1.87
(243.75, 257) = 5.3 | 1.04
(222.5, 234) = 4.1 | 1.11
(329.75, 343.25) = 0.2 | 1.71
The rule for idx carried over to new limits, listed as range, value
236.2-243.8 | 0.628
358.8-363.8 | 1.81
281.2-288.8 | 1.96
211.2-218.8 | 1.77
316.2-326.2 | 2.02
